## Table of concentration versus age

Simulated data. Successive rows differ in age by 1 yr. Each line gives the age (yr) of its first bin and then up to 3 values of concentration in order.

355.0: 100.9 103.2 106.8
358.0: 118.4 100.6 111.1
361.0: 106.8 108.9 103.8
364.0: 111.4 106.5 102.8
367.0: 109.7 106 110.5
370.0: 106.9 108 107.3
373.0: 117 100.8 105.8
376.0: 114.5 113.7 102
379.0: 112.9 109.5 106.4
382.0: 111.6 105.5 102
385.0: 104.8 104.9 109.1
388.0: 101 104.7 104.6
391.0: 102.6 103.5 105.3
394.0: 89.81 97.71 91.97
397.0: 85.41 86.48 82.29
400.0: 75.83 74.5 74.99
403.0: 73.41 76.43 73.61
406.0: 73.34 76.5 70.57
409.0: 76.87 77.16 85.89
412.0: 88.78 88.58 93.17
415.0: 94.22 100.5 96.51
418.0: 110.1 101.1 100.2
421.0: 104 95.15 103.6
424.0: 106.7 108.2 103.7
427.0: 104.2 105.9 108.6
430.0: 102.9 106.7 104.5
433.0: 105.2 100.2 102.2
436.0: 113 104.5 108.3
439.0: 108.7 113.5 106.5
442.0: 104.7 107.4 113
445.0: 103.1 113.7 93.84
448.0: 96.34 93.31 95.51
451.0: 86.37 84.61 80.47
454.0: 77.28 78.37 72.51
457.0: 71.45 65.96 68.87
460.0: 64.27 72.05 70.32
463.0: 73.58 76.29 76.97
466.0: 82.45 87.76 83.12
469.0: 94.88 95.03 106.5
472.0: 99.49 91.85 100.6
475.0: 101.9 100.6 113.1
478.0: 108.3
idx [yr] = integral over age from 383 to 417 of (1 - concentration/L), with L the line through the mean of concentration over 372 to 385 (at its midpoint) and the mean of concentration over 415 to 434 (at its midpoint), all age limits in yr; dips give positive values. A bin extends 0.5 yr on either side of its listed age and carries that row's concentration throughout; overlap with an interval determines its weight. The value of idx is 5.2 yr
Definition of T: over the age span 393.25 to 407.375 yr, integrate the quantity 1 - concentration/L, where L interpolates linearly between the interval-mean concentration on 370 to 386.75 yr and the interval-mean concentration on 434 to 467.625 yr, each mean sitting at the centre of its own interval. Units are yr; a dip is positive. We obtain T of 2.9 yr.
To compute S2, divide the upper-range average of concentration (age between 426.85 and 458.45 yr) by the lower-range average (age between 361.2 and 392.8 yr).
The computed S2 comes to 0.9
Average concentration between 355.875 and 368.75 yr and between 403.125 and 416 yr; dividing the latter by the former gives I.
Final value 0.76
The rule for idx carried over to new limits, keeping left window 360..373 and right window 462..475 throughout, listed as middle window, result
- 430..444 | -1.8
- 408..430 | 0.2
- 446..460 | 1.4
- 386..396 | 0.2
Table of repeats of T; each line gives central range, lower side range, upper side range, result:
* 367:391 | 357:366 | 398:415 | -2.60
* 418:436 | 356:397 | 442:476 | -1.79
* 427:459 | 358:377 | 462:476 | -0.93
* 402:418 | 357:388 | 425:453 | 3.27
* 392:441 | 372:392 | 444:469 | 0.27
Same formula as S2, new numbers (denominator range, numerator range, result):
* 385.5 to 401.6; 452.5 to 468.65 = 0.79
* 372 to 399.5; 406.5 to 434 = 0.94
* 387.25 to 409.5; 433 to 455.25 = 1.15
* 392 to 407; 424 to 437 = 1.26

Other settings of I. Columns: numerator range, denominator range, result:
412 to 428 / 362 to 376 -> 0.93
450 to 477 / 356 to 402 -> 0.82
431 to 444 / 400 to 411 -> 1.42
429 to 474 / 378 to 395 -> 0.88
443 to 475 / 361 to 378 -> 0.80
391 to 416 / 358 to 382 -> 0.78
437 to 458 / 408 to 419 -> 1.05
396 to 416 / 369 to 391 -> 0.76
